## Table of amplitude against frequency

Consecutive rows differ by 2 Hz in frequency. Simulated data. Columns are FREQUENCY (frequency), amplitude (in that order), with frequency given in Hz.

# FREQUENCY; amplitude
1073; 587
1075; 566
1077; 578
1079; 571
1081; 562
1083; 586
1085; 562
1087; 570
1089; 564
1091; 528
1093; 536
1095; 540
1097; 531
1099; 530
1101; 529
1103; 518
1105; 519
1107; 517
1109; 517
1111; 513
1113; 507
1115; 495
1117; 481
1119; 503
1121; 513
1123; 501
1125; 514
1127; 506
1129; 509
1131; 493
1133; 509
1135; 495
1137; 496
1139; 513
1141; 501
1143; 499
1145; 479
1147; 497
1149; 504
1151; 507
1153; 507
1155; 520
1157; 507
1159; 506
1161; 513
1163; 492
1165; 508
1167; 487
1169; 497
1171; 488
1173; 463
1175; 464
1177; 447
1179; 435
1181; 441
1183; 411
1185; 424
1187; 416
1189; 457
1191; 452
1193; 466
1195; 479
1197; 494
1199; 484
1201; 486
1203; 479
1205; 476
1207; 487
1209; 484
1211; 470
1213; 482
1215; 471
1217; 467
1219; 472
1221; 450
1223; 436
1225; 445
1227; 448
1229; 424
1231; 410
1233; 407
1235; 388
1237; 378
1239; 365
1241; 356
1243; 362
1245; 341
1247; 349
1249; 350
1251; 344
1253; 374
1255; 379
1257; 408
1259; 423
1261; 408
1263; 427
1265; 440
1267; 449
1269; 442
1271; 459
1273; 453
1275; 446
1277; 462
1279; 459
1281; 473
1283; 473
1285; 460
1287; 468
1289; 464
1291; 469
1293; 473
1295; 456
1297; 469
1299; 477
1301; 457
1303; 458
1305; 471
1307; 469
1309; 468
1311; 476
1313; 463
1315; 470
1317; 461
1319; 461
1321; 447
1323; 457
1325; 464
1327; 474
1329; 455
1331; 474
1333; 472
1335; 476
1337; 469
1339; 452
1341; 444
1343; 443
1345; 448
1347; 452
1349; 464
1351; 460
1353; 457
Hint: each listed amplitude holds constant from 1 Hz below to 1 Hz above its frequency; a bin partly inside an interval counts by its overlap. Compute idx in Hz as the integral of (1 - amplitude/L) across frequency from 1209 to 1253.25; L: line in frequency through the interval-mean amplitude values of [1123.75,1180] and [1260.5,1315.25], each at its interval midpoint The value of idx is 5.9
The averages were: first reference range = 495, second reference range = 460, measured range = 411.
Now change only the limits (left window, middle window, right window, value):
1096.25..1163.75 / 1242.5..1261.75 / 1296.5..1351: 4.2 Hz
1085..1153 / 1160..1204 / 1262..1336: 2.5 Hz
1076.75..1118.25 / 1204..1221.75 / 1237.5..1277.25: -1.4 Hz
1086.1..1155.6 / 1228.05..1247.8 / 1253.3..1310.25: 3.8 Hz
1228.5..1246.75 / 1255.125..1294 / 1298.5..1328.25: -2.6 Hz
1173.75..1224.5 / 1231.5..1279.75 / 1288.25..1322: 6.3 Hz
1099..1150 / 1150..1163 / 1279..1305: -0.3 Hz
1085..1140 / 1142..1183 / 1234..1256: -2.4 Hz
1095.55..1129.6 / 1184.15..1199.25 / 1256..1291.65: 0.7 Hz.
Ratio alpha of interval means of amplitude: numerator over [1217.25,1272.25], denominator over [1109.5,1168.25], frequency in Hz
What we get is 0.81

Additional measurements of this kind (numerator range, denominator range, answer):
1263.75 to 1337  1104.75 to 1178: 0.93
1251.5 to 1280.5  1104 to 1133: 0.85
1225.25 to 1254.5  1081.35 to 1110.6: 0.70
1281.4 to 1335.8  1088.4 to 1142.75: 0.91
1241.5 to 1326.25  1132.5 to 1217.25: 0.92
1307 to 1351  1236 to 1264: 1.23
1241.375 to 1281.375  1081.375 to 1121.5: 0.78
